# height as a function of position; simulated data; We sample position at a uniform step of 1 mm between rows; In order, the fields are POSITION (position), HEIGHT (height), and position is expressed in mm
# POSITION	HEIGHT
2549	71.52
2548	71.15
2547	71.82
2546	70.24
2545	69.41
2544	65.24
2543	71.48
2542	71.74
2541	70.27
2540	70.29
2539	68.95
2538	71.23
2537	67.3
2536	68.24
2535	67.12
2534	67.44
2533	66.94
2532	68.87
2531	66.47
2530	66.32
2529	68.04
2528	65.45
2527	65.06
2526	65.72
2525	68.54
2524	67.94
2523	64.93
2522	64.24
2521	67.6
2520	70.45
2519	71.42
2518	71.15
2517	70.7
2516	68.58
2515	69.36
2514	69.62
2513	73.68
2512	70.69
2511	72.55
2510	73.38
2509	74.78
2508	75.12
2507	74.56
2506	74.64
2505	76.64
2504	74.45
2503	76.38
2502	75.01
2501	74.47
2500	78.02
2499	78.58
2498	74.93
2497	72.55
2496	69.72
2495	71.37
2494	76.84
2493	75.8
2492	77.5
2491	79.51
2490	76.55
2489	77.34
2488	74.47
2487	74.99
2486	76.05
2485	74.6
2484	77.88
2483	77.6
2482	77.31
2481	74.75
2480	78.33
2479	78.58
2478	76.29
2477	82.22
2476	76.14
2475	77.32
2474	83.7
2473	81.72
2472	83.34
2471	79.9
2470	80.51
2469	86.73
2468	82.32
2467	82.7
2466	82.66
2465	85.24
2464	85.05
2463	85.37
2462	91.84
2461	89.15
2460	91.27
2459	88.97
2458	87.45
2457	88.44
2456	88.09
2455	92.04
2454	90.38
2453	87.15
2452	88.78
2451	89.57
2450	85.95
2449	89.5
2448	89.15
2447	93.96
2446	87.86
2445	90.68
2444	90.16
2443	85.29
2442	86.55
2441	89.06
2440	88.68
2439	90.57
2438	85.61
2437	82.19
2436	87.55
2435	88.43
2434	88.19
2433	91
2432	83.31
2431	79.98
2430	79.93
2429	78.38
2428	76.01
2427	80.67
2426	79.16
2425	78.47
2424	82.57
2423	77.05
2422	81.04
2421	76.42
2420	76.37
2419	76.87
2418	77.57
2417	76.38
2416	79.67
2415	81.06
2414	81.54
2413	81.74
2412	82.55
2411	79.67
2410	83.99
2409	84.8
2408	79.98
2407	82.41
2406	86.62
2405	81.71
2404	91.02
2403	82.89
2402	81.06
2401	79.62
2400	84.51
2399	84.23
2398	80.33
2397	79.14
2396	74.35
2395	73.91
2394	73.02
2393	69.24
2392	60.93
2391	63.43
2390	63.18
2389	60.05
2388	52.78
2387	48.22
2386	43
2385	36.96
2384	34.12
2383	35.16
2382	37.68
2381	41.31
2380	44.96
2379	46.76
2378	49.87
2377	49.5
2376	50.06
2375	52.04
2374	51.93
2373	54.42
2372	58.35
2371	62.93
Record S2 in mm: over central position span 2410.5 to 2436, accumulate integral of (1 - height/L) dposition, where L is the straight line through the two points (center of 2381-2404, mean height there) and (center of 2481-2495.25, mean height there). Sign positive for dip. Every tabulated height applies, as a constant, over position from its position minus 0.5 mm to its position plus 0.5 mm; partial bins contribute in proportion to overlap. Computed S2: -4.88 mm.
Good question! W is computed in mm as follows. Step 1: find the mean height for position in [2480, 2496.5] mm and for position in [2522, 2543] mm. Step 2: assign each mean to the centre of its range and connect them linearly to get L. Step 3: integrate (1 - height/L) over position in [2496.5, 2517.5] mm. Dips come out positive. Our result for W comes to -0.4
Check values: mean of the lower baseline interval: 75.8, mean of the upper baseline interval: 67.8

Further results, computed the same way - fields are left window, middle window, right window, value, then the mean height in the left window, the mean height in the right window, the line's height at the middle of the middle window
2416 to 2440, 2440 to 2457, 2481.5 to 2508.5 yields -2.0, 81.6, 75.7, 79.8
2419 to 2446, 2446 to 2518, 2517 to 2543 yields -3.7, 83.5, 68.2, 75.7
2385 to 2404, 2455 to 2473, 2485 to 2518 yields -3.3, 69.4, 74.3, 72.6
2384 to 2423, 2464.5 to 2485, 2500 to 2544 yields -2.4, 74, 70.2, 71.7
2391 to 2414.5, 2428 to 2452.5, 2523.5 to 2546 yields -3.4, 79.6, 68.1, 76.4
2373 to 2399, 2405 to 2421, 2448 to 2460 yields -2.8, 55.4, 88.9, 68.7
